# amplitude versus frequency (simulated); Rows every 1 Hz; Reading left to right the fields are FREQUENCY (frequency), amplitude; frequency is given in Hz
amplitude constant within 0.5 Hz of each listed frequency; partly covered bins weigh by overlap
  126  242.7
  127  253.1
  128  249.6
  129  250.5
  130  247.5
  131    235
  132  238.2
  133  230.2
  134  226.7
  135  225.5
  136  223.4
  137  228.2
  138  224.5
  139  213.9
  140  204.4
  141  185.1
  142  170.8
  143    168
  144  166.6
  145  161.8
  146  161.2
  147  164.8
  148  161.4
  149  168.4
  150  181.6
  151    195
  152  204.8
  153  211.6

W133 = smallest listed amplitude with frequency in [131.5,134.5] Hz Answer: 226.7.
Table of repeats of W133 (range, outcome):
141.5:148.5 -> 161.2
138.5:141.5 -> 185.1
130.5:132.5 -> 235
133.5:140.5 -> 204.4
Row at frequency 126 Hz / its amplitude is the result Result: 242.7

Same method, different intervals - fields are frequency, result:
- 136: 223.4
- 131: 235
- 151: 195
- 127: 253.1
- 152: 204.8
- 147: 164.8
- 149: 168.4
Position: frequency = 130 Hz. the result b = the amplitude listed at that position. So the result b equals 247.5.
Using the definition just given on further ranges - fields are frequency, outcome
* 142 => 170.8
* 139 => 213.9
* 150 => 181.6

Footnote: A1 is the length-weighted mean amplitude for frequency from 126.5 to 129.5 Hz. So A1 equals 251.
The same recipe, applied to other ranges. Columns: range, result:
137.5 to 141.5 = 207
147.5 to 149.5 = 165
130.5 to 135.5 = 231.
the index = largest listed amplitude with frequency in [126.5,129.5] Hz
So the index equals 253.1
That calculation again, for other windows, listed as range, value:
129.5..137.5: 247.5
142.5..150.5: 181.6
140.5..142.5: 185.1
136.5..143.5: 228.2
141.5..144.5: 170.8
